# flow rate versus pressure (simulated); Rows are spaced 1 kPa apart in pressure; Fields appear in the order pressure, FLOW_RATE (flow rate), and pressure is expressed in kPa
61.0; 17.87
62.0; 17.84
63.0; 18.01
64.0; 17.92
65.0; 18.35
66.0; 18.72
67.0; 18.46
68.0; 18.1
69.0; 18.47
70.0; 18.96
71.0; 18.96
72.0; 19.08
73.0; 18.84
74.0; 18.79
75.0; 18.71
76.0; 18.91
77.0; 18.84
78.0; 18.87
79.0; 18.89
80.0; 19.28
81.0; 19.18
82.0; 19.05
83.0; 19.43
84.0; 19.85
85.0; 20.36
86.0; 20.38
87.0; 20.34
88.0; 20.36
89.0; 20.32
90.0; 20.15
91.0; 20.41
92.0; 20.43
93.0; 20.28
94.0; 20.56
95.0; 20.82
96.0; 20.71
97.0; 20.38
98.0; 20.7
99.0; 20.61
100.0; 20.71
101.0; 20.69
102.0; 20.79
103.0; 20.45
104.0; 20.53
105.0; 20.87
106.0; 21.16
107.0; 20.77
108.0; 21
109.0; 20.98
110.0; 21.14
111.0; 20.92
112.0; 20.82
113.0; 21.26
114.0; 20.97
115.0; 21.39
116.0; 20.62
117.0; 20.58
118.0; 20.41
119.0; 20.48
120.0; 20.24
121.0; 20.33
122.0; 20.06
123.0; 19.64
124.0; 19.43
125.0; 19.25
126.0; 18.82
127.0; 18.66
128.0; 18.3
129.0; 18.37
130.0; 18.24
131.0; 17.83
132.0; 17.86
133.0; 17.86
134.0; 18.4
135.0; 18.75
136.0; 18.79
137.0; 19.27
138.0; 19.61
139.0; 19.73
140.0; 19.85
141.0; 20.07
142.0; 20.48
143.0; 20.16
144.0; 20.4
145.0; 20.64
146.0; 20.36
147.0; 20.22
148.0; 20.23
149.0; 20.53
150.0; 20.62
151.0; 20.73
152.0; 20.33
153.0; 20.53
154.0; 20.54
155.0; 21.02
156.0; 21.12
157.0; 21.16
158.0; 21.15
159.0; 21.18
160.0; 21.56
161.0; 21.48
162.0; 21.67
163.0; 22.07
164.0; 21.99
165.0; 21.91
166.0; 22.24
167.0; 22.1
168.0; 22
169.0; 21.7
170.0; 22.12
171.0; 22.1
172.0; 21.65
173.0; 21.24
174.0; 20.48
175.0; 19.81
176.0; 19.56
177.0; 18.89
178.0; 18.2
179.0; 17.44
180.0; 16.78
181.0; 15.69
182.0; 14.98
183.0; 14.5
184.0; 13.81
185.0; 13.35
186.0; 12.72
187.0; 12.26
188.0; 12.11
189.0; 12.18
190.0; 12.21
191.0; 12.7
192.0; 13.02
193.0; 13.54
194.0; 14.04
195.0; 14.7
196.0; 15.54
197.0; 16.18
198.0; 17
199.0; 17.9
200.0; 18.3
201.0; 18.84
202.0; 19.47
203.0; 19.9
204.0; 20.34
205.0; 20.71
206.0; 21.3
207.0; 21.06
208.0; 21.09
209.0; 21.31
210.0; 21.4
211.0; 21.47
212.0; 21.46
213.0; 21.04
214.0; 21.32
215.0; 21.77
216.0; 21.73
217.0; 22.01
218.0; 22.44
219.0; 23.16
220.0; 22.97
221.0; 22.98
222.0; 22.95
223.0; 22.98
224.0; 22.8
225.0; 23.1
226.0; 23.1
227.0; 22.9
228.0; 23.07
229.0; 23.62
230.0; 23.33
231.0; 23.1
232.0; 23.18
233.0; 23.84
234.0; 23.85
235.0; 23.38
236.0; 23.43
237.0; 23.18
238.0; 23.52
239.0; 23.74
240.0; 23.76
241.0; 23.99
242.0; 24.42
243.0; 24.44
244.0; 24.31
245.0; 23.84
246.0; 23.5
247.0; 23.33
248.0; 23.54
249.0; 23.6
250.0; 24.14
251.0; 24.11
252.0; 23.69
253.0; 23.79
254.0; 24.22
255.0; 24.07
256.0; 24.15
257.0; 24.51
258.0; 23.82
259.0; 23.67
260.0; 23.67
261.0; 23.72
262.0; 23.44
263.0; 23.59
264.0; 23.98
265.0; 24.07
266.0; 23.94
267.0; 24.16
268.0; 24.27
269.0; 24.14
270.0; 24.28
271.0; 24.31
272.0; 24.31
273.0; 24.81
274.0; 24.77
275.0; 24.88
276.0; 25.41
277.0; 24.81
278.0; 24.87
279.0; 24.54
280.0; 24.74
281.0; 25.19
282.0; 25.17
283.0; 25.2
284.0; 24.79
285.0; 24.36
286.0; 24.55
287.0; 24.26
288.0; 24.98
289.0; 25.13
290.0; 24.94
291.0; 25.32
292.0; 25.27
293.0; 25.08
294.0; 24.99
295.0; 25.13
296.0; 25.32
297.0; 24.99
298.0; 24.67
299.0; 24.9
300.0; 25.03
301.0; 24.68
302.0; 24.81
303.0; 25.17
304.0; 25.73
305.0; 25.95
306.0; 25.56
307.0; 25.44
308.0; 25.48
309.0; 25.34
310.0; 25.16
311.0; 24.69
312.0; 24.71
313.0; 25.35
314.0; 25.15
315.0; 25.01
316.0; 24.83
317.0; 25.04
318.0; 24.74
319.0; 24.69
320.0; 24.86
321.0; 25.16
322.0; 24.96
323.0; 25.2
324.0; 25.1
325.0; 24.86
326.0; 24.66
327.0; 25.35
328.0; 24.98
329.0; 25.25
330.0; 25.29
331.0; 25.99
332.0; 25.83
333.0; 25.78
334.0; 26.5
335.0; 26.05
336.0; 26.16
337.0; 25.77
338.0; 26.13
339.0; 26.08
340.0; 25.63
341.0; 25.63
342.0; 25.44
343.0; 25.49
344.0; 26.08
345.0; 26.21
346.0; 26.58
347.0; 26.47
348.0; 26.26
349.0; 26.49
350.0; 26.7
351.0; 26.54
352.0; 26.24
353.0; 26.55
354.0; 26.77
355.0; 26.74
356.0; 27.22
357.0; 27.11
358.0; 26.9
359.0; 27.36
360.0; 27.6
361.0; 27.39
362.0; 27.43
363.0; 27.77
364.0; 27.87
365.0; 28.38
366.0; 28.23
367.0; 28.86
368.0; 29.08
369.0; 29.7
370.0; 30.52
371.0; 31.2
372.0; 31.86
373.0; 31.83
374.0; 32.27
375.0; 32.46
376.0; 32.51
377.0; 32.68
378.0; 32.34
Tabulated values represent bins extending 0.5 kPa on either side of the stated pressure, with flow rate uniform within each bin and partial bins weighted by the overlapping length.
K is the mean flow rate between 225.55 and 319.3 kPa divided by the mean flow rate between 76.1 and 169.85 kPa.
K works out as 1.2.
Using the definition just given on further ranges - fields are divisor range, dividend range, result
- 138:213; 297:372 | 1.38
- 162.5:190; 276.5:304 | 1.37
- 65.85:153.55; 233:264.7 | 1.20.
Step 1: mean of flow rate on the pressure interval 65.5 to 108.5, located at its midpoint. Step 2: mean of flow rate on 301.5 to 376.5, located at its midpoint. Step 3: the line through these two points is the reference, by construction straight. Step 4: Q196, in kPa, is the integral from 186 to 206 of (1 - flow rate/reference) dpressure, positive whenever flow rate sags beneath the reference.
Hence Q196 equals 6.1 kPa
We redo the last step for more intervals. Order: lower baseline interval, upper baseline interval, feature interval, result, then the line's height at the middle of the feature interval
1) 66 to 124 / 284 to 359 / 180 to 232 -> 8.8 kPa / 22.7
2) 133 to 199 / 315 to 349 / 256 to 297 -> -2.3 kPa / 23.2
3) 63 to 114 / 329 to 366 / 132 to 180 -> 2.6 kPa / 21.6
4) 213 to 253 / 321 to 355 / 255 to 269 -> 0.0 kPa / 24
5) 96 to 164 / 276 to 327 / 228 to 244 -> -0.3 kPa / 23.2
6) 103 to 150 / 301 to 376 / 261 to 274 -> 0.1 kPa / 24.3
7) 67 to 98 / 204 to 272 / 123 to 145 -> 1.8 kPa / 20.8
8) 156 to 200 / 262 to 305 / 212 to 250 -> -3.2 kPa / 21.4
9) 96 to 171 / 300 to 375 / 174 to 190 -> 4.6 kPa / 21.9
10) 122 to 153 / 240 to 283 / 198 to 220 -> 1.4 kPa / 22.2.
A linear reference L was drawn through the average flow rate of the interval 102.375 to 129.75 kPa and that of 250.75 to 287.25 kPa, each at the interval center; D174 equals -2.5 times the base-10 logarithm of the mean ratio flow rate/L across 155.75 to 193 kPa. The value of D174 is 0.19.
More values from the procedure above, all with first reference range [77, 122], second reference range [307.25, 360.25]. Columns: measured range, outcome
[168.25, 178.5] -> 0.08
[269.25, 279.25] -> -0.01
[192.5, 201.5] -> 0.36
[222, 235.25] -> 0.01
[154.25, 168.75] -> 0.01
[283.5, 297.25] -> -0.01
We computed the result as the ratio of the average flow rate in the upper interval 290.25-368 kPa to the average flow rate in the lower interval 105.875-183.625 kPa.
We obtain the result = 1.3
